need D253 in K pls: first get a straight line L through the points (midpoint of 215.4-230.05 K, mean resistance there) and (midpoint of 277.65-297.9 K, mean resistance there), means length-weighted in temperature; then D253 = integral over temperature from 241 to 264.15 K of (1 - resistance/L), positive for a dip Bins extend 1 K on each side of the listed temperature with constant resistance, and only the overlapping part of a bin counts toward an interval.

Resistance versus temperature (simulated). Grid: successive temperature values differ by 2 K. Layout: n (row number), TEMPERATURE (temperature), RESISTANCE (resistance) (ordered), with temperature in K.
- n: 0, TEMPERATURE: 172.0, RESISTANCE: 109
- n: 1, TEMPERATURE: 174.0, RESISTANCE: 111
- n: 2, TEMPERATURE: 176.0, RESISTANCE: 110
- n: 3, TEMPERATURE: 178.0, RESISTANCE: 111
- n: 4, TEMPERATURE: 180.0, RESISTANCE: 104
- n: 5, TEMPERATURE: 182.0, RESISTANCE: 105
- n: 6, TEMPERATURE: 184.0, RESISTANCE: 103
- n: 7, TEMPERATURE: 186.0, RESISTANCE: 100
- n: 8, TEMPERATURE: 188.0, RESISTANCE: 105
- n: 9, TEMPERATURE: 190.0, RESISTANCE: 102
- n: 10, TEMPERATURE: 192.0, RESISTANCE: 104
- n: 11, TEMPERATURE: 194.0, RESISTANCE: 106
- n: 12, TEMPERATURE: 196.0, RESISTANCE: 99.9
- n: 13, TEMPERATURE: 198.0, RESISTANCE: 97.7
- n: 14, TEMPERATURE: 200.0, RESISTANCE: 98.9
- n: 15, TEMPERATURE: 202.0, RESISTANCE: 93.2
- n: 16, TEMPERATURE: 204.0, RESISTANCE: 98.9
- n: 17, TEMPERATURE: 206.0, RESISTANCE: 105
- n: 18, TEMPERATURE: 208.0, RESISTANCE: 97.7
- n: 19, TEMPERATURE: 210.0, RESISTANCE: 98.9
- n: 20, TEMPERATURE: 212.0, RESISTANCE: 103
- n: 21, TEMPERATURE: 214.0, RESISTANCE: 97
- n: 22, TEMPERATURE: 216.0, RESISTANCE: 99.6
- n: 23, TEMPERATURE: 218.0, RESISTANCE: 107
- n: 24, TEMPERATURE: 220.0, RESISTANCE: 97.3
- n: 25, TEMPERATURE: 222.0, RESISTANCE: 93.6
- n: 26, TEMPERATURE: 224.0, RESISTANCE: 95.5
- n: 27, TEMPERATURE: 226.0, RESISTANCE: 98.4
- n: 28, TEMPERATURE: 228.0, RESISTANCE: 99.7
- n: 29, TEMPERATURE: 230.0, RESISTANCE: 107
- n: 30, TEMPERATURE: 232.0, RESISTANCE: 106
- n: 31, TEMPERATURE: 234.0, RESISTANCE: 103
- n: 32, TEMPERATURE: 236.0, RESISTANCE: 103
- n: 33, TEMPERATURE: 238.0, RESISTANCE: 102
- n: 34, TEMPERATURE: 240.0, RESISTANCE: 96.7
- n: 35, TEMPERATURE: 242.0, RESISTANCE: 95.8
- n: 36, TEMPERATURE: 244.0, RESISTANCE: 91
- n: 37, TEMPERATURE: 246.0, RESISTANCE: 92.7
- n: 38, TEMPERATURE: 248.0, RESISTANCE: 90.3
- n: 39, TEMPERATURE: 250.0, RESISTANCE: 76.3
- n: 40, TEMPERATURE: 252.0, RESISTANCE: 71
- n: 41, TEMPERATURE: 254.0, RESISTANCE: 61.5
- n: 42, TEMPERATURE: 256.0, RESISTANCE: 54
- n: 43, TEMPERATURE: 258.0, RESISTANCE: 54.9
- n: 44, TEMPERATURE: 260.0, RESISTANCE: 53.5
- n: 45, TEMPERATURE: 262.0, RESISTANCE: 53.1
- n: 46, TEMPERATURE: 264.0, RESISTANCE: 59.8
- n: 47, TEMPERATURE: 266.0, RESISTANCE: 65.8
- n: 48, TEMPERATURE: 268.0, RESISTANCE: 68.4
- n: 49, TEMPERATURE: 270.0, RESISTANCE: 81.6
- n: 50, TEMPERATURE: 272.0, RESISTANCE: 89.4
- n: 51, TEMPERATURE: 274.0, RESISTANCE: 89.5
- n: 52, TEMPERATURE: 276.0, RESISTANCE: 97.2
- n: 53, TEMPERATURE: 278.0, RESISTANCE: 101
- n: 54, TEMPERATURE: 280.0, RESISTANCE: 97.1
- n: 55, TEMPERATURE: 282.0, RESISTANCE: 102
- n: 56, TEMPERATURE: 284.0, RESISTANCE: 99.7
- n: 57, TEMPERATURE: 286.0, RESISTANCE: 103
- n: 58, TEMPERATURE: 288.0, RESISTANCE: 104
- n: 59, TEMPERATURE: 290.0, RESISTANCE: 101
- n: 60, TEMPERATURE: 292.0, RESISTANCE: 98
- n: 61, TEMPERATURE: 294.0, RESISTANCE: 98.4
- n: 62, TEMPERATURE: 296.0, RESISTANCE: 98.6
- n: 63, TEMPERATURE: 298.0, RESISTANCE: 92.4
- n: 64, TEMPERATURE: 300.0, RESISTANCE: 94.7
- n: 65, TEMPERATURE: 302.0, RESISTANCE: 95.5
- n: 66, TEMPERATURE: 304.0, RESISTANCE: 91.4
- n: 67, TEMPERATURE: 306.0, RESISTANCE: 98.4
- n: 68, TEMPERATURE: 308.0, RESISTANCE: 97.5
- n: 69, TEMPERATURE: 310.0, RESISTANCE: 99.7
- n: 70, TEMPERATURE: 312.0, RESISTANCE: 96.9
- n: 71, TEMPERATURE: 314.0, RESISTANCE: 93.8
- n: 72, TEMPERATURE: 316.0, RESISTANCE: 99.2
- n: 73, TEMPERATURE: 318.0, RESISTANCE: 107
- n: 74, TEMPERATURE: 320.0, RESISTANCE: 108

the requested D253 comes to 6.5 K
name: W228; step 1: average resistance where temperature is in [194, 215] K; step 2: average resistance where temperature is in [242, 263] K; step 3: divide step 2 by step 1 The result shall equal 0.72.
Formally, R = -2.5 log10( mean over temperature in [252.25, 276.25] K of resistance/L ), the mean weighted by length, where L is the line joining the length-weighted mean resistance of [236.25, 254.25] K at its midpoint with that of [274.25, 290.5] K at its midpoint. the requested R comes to 0.354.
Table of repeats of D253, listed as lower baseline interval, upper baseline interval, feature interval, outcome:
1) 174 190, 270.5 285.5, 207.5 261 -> 5.4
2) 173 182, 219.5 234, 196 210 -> 0.7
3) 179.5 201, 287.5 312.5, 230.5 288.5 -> 8.3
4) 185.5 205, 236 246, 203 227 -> -0.1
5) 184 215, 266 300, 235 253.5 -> 1.3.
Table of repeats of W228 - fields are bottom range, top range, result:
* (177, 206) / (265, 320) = 0.93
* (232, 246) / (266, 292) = 0.95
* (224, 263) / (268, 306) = 1.13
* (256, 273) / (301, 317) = 1.48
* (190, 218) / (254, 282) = 0.75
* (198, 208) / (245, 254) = 0.81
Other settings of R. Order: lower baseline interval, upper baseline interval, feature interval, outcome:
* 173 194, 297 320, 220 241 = 0.02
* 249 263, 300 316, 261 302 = -0.15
